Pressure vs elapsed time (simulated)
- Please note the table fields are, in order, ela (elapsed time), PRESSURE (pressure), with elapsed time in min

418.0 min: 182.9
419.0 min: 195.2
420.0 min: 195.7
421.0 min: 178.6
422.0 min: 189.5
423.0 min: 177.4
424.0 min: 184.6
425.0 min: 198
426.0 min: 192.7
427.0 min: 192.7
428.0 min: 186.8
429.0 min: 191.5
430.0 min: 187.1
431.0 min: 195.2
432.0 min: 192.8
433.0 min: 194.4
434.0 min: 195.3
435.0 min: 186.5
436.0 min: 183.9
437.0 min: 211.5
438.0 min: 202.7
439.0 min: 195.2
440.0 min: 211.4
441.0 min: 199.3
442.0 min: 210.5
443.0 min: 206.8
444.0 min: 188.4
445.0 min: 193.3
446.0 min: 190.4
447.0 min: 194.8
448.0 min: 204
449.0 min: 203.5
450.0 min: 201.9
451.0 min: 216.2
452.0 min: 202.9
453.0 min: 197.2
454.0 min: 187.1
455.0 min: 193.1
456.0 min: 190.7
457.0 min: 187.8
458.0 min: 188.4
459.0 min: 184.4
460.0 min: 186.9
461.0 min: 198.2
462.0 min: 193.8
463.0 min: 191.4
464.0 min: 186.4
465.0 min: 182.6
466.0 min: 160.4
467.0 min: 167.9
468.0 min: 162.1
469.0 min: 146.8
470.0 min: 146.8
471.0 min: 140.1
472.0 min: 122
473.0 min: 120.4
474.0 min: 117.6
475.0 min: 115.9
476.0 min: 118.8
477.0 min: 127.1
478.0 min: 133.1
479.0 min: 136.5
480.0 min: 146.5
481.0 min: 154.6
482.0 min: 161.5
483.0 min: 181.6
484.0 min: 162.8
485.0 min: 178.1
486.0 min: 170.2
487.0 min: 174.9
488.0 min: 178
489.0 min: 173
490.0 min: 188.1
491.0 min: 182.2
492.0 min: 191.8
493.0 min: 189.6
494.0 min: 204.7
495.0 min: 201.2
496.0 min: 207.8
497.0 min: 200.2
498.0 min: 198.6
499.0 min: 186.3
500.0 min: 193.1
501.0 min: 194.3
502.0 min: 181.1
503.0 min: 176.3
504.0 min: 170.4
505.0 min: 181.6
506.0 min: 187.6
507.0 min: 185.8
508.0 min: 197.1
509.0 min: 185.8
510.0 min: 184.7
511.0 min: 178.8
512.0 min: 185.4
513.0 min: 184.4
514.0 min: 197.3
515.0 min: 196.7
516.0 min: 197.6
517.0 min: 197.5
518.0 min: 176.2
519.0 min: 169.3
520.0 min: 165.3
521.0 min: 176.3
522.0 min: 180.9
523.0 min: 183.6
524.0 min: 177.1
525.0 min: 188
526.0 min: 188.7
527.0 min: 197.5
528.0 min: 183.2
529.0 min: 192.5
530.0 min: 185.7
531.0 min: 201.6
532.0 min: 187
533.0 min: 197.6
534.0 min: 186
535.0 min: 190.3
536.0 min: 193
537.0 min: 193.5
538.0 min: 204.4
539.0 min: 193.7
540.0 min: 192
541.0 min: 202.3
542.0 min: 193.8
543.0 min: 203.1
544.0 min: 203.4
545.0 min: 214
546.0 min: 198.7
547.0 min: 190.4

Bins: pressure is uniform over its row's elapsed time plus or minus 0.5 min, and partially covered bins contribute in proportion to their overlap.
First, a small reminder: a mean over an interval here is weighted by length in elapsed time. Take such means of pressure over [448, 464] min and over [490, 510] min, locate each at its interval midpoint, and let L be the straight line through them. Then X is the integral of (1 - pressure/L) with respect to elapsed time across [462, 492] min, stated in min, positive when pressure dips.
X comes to 5.5 min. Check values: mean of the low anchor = 195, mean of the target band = 157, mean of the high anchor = 190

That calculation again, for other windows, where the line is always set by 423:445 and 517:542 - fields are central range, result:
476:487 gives 2.1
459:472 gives 1.5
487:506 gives 0.2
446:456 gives -0.3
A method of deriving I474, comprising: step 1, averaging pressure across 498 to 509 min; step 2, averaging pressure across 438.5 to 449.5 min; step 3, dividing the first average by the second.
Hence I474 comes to 0.9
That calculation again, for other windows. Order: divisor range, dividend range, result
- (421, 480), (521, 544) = 1.06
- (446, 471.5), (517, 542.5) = 1.02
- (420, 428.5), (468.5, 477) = 0.68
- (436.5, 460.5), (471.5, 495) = 0.80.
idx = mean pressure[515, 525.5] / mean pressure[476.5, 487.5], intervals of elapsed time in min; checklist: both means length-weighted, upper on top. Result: 1.16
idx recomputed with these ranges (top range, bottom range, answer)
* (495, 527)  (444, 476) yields 1.06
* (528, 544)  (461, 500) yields 1.17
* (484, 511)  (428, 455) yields 0.94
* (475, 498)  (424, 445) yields 0.87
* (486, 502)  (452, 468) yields 1.02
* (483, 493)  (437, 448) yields 0.89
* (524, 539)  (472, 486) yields 1.34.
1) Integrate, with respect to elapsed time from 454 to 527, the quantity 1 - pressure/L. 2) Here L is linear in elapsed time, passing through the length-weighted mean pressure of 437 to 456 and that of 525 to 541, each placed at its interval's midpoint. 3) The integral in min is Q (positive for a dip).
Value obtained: 7.72 min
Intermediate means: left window 200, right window 193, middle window 175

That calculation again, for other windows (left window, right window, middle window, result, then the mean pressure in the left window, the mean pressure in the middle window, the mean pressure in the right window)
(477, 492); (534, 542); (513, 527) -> 0.0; 165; 185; 195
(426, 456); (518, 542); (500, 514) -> 0.4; 197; 185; 188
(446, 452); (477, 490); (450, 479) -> 3.0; 203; 167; 162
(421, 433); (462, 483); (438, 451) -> -2.0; 190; 201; 149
